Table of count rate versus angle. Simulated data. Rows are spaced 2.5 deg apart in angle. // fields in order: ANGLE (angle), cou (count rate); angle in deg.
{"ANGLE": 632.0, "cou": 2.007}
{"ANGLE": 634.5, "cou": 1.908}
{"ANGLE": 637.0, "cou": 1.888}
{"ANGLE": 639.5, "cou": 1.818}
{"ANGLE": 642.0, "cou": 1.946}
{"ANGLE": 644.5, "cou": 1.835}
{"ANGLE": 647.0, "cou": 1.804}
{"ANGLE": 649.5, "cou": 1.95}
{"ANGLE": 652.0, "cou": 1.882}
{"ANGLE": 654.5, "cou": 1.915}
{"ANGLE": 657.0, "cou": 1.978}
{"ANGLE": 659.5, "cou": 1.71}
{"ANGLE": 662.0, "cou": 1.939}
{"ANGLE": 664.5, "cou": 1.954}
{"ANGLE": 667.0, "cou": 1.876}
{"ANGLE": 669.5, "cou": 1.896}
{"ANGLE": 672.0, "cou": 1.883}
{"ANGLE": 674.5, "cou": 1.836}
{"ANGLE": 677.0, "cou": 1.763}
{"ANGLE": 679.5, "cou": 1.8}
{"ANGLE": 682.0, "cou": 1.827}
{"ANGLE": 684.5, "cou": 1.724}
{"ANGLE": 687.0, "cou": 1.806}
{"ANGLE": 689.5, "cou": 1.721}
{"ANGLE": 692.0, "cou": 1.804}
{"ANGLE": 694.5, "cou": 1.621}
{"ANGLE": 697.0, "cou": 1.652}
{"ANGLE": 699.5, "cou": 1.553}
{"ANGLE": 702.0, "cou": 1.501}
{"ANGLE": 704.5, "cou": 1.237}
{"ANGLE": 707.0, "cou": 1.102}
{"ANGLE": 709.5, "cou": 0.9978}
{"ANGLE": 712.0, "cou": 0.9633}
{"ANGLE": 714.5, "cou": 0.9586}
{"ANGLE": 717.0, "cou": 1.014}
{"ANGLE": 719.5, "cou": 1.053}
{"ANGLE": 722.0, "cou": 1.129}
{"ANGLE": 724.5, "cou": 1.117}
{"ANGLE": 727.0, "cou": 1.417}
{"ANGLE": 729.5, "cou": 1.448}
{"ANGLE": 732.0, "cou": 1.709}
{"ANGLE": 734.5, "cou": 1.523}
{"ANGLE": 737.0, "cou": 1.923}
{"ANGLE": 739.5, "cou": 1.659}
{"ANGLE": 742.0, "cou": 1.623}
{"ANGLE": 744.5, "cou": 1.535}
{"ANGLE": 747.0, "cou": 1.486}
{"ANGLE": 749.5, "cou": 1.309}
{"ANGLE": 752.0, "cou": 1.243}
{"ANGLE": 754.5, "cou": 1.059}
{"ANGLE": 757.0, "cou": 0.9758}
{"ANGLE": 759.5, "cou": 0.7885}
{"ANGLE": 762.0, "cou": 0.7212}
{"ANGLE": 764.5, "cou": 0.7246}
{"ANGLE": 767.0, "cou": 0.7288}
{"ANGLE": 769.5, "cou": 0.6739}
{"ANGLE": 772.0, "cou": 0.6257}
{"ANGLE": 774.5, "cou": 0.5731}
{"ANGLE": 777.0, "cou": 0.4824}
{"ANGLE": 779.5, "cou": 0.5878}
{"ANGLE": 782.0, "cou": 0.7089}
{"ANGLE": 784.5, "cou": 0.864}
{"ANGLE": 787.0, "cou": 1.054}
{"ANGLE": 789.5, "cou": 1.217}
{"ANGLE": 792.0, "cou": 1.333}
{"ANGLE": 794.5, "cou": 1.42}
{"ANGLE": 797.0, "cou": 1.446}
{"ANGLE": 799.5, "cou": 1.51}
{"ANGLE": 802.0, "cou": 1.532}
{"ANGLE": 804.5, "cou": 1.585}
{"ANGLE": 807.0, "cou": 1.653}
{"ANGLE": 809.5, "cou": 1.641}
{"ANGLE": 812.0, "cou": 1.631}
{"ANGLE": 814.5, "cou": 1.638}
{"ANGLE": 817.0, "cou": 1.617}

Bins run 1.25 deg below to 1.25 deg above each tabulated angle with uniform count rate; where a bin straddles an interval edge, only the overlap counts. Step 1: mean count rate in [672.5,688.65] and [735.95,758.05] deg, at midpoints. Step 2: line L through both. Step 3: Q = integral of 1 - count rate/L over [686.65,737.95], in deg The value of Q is 7.4 deg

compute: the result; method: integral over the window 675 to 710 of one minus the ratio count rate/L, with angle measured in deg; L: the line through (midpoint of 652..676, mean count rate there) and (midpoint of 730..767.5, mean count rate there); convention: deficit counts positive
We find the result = 1.9 deg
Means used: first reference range 1.89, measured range 1.6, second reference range 1.28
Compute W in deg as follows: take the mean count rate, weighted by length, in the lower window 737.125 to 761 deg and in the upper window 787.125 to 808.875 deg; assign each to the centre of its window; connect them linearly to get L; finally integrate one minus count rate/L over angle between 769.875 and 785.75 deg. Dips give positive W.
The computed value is 8.6 deg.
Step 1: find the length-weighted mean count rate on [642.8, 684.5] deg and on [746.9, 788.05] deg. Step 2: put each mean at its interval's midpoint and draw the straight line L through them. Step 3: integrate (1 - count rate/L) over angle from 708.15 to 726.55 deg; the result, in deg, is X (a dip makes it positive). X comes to 3.84 deg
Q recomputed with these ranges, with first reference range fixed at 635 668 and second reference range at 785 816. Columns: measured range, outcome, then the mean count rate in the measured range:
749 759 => 3.0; 1.11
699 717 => 5.9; 1.16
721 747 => 2.1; 1.51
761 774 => 7.2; 0.687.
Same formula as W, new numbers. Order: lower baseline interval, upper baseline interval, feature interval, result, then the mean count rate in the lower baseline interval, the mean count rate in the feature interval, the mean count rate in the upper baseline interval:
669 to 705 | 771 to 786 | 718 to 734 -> -0.9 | 1.71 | 1.32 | 0.647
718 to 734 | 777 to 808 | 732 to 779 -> 6.5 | 1.32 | 1.1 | 1.21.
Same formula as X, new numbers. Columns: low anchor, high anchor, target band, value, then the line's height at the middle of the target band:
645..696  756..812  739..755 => -1.4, 1.31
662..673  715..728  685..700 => -1.5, 1.55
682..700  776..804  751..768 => 5.5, 1.3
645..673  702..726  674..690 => -2.4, 1.55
